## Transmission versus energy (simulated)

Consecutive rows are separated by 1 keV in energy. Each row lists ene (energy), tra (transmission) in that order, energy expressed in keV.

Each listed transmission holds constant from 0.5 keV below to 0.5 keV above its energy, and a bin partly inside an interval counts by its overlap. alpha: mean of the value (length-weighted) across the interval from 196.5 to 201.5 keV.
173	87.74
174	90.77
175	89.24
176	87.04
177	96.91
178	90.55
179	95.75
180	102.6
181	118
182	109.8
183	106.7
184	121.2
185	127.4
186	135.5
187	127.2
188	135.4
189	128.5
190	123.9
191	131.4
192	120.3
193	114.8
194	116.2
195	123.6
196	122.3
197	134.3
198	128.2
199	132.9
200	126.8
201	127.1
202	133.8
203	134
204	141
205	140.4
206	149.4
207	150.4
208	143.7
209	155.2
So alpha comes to 130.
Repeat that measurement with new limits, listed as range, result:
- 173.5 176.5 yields 89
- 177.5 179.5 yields 93.2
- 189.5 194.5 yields 121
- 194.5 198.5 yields 127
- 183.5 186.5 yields 128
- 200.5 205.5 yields 135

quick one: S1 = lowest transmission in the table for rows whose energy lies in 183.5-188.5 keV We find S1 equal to 121.2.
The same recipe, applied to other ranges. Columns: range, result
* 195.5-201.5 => 122.3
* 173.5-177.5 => 87.04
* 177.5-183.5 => 90.55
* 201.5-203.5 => 133.8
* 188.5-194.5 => 114.8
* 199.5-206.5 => 126.8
